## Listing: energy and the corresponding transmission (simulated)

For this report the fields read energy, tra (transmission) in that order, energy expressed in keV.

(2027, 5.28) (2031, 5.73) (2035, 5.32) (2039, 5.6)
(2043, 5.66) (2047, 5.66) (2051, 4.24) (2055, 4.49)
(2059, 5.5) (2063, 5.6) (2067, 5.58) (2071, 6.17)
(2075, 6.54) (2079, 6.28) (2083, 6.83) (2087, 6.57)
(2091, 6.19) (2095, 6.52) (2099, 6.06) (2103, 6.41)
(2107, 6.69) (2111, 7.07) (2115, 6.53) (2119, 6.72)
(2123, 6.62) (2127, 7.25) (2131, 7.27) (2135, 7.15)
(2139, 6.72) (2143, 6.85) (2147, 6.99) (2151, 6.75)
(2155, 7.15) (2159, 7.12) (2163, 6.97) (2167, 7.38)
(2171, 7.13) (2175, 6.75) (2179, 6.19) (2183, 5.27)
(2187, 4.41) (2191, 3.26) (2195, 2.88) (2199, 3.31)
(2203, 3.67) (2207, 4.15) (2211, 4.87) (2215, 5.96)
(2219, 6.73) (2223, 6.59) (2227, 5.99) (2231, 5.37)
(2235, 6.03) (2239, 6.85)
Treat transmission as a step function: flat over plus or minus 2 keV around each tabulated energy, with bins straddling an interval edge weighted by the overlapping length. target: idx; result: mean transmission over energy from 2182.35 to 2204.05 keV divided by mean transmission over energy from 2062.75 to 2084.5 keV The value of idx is 0.60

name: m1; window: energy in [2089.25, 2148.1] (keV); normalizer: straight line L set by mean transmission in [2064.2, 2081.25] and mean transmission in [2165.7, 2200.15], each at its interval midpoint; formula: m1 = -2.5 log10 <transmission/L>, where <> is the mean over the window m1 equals -0.18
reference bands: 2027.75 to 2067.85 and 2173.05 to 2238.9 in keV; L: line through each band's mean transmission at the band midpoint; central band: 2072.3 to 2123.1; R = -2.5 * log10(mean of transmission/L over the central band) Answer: -0.23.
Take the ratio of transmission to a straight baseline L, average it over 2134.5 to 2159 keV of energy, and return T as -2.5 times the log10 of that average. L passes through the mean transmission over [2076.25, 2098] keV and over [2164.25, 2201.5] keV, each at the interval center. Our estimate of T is -0.22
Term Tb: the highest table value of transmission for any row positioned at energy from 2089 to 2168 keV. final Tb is 7.38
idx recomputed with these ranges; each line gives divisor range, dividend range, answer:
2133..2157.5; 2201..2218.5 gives 0.70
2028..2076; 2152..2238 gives 1.02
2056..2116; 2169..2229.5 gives 0.82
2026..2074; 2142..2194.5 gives 1.15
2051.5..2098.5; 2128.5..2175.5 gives 1.18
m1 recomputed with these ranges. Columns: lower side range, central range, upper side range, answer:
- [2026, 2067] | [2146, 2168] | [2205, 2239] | -0.25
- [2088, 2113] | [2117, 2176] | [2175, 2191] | -0.21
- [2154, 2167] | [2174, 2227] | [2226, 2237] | 0.27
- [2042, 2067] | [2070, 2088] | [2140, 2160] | -0.15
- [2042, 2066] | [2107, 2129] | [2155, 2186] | -0.14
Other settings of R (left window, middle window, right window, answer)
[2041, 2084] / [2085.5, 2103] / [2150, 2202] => -0.12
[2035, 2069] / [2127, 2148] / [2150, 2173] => -0.05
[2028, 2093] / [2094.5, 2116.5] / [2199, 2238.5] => -0.16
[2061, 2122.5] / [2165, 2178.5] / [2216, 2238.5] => -0.12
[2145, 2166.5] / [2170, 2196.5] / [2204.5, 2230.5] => 0.26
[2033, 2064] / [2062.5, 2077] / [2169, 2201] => -0.16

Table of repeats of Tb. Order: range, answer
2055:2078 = 6.54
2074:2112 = 7.07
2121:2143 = 7.27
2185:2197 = 4.41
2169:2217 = 7.13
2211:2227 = 6.73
